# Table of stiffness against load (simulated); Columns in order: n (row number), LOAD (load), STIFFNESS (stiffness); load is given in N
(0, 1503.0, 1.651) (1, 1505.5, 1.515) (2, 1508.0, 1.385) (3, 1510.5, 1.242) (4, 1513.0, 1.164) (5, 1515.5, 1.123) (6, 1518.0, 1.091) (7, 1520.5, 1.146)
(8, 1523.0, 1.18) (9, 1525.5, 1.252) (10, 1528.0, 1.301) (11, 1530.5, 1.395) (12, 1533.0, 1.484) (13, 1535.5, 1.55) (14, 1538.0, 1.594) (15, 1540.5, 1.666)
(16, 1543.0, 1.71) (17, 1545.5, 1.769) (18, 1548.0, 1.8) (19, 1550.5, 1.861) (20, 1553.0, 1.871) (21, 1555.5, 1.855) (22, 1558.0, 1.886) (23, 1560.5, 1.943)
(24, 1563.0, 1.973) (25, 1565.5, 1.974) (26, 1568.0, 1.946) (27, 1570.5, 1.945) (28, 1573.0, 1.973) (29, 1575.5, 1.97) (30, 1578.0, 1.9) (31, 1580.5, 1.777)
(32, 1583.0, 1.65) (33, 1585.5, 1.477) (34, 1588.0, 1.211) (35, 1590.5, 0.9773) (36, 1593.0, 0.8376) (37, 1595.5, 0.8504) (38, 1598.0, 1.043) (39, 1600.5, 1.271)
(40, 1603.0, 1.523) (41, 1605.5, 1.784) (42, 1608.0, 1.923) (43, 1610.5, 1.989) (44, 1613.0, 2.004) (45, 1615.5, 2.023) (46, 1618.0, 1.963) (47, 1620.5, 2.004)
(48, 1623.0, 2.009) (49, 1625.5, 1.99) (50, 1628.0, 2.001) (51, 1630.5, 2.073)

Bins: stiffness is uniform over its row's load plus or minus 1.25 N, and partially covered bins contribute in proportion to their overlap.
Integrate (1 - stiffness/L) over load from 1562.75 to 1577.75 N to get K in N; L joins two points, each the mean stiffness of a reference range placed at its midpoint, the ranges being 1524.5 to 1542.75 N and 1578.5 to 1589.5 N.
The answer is -4.3 N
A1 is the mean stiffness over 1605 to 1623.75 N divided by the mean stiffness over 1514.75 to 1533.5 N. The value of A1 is 1.6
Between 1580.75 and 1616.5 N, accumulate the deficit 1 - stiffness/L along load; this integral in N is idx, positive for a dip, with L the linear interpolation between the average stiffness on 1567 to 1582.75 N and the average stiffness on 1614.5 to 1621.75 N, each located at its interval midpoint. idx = 8.8 N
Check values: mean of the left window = 1.9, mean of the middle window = 1.47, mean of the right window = 2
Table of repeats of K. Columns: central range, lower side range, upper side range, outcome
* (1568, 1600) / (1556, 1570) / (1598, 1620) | 6.7 N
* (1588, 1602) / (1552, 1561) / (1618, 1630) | 6.7 N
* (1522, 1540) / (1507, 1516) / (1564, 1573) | 0.9 N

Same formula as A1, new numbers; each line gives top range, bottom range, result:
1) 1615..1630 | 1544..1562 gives 1.08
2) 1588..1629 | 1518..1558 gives 1.04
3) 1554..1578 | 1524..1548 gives 1.26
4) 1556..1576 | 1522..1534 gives 1.47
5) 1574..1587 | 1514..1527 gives 1.51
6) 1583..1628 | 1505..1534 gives 1.26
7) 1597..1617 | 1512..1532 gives 1.41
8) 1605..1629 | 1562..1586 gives 1.06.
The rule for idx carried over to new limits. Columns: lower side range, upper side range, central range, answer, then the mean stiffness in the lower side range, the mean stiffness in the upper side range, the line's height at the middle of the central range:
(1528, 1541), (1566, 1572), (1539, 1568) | -1.62 N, 1.51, 1.95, 1.75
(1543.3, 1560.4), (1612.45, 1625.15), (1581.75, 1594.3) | 4.53 N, 1.84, 2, 1.93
